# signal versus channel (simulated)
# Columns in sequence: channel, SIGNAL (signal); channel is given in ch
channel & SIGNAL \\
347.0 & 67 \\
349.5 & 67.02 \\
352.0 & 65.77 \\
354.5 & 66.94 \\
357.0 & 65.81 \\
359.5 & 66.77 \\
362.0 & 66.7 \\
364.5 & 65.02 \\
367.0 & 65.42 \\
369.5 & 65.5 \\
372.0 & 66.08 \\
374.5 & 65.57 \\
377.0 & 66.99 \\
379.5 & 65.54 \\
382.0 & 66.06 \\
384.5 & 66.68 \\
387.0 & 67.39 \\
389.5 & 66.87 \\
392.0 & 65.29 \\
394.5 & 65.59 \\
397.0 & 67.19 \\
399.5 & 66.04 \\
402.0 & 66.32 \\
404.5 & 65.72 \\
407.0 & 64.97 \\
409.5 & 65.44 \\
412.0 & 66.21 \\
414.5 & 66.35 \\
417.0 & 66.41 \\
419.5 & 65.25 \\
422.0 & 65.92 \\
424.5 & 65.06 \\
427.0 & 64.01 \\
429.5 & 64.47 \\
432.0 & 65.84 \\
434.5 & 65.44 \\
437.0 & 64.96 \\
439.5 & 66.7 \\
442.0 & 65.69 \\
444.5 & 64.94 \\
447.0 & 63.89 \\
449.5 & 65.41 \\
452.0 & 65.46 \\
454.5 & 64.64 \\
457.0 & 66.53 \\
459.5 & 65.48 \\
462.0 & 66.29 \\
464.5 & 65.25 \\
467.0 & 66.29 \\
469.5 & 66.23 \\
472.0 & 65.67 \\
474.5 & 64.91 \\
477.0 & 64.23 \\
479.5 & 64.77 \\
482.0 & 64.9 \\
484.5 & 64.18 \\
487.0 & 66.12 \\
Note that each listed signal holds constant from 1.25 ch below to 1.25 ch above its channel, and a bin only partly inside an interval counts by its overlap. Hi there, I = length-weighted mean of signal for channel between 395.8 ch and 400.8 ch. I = 66.6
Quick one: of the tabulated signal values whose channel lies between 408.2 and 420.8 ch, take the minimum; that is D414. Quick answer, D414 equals 65.25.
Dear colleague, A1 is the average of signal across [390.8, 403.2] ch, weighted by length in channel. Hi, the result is 66.1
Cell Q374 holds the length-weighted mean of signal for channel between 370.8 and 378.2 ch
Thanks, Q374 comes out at 66.2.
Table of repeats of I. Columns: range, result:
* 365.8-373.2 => 65.7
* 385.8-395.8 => 66.3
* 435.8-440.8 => 65.8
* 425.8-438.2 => 64.9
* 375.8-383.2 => 66.2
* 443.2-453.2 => 64.9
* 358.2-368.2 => 66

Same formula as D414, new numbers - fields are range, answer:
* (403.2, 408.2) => 64.97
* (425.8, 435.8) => 64.01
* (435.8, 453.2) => 63.89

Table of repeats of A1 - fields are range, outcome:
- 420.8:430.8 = 64.9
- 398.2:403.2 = 66.2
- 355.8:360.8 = 66.3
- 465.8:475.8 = 65.8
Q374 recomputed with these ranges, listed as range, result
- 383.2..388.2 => 67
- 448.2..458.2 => 65.5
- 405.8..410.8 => 65.2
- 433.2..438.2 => 65.2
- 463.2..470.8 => 65.9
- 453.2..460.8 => 65.6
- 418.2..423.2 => 65.6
